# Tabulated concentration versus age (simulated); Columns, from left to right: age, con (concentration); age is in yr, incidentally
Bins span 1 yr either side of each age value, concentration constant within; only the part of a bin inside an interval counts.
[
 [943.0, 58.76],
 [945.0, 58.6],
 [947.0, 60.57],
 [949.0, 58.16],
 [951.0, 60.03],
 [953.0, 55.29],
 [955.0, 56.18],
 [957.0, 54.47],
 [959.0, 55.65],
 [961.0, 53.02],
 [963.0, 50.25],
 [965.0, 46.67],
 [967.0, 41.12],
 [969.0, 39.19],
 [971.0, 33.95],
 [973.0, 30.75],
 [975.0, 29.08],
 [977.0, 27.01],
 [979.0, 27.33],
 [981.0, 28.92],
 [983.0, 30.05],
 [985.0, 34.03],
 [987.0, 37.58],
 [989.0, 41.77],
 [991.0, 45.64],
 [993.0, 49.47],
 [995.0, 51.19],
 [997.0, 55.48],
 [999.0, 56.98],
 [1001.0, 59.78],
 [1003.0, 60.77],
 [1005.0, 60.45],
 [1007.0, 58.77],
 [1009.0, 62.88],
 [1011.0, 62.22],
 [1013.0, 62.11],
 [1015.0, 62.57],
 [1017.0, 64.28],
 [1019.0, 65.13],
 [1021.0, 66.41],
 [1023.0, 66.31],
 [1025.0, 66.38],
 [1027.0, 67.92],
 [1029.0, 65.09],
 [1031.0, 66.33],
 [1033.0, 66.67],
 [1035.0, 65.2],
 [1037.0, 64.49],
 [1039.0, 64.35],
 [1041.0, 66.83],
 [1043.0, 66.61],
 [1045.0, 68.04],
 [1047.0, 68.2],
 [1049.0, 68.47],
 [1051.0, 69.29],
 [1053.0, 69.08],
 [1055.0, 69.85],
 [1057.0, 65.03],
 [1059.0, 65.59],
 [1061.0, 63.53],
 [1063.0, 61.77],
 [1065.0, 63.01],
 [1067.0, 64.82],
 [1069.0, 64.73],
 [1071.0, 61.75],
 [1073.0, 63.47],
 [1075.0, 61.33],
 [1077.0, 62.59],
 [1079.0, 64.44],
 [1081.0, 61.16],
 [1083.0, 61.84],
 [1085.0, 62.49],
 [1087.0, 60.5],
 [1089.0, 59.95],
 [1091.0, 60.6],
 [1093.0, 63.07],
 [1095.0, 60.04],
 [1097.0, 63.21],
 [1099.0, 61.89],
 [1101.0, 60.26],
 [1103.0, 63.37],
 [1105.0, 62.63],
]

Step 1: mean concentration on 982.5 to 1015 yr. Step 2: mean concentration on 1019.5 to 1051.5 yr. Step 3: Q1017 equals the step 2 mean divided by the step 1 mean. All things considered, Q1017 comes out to 1.27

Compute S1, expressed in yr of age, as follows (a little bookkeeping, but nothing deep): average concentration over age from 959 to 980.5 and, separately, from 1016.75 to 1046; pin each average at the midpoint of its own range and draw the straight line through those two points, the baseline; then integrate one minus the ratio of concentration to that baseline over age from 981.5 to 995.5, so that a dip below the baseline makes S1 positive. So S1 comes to 1.94 yr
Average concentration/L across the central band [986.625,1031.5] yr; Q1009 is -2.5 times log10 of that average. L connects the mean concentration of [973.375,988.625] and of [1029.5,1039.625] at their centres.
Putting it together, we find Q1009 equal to -0.211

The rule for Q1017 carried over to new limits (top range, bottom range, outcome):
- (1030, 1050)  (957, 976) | 1.55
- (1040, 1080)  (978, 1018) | 1.29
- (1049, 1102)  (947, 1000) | 1.42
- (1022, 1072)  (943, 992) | 1.49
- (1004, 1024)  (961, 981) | 1.72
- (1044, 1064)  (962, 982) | 1.89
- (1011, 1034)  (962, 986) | 1.87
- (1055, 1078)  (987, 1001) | 1.28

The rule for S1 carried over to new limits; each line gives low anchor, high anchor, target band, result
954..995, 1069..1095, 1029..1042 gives -3.15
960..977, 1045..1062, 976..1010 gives 1.41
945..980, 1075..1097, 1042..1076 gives -4.27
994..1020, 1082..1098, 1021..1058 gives -3.77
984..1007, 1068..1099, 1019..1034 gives -3.21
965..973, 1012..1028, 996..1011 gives -0.81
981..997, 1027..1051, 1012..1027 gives -2.16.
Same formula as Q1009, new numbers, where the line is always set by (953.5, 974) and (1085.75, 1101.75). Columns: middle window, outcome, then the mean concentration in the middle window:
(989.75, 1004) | -0.08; 54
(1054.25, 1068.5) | -0.13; 64.7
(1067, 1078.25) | -0.07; 63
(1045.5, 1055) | -0.22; 68.8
